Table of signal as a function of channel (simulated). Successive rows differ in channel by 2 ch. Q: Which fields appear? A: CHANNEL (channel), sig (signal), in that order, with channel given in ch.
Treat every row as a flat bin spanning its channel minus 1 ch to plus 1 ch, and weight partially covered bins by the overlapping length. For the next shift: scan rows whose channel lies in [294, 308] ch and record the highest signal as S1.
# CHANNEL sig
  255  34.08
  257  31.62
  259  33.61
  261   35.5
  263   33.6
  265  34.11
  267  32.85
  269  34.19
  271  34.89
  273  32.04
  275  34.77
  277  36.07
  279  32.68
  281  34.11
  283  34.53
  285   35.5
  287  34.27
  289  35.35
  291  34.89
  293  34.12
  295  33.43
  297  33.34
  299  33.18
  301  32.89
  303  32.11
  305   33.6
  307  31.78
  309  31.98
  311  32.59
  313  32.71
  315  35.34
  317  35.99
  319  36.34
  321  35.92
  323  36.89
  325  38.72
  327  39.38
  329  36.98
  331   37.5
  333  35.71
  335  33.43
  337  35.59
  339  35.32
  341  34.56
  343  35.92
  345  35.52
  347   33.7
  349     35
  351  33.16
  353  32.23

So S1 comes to 33.6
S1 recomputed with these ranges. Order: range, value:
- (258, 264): 35.5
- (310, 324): 36.89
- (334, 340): 35.59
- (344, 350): 35.52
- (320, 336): 39.38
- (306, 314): 32.71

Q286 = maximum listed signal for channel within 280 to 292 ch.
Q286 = 35.5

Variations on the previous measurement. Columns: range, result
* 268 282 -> 36.07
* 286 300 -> 35.35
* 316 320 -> 36.34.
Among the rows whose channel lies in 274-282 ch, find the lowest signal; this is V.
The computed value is 32.68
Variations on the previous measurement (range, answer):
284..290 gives 34.27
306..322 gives 31.78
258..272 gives 32.85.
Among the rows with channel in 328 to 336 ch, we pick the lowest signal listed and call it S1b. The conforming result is 33.43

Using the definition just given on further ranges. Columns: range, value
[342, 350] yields 33.7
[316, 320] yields 35.99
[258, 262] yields 33.61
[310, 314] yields 32.59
